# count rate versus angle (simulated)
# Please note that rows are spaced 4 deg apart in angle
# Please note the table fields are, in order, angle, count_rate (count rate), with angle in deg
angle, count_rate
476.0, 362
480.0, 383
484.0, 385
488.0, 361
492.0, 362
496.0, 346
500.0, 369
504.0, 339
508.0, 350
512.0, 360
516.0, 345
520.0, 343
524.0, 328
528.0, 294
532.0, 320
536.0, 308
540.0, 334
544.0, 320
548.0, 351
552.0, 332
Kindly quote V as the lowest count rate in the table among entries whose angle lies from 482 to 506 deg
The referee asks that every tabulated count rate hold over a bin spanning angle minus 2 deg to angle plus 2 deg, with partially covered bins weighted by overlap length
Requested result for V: 339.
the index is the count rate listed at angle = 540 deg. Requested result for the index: 334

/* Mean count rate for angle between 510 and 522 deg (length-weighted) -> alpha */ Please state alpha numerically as 349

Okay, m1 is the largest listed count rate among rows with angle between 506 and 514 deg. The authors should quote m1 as 360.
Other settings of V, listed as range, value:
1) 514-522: 343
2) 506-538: 294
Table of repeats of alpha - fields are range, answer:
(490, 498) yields 354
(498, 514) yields 354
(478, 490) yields 376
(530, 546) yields 320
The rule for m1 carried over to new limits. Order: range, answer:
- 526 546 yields 334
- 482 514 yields 385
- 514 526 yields 345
